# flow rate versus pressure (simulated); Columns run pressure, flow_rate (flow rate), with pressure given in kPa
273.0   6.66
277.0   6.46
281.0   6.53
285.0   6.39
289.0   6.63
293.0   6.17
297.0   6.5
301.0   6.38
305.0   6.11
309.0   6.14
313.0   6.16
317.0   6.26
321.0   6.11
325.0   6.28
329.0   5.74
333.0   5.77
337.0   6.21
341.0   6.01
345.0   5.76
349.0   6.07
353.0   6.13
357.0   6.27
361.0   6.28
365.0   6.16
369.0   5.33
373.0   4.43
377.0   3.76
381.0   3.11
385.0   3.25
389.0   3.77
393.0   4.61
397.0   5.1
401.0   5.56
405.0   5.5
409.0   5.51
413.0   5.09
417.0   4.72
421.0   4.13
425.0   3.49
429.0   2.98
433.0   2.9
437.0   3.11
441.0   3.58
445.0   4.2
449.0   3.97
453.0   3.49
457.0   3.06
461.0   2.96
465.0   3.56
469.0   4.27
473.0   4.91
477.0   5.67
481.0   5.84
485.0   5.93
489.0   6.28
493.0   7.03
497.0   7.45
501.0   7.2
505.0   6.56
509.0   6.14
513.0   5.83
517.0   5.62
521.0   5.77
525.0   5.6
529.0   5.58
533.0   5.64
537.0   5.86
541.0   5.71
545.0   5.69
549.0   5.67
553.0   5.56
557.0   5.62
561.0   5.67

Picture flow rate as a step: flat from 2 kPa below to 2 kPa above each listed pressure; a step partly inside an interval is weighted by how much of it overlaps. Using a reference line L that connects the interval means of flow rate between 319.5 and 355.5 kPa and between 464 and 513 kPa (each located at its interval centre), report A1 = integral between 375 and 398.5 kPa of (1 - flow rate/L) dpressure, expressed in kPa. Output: 8.2 kPa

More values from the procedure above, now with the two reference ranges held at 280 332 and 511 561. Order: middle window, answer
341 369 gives 0.4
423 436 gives 6.2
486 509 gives -4.1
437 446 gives 3.4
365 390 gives 8.0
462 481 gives 3.9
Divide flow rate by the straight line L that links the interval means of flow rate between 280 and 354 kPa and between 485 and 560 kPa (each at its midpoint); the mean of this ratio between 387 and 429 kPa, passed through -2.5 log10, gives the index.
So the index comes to 0.29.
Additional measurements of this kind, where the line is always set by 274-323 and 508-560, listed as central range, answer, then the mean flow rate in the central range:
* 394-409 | 0.134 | 5.35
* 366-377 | 0.268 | 4.79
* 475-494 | -0.049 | 6.1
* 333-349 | 0.043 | 5.97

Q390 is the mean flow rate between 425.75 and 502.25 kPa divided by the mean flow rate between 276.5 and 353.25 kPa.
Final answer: 0.7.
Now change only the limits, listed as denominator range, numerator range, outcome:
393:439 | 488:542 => 1.41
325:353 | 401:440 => 0.71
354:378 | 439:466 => 0.65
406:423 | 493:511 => 1.40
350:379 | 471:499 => 1.12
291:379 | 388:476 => 0.70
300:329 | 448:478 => 0.64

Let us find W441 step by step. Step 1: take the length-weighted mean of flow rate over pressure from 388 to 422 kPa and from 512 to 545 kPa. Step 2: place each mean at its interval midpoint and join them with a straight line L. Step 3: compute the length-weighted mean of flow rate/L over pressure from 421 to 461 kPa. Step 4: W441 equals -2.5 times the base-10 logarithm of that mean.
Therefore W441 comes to 0.44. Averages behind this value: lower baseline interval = 4.94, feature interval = 3.43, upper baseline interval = 5.7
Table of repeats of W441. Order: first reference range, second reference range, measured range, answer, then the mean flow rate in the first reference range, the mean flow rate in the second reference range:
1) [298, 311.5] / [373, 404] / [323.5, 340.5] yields -0.08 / 6.23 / 4.23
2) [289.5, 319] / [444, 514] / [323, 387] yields 0.11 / 6.27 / 5.25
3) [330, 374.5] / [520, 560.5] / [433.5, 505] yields 0.18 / 5.87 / 5.67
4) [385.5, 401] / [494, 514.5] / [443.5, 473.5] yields 0.47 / 4.51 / 6.67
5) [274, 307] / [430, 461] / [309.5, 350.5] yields -0.07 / 6.4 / 3.42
